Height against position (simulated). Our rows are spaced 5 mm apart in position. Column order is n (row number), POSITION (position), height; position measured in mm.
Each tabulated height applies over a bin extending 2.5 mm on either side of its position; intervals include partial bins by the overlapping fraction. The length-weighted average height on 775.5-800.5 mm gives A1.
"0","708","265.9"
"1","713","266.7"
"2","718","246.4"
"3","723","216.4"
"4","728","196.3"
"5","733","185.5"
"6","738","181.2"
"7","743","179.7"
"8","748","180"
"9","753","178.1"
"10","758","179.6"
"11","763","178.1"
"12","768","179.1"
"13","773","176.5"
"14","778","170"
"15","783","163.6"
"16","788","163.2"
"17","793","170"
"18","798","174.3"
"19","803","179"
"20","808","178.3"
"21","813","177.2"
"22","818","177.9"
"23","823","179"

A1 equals 168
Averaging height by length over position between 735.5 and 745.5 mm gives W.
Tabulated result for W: 180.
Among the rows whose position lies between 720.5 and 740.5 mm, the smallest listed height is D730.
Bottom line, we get 181.2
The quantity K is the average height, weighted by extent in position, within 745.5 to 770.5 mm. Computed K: 179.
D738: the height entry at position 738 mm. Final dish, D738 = 181.2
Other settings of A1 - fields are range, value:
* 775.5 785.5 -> 167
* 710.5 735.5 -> 222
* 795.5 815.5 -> 177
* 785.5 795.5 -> 167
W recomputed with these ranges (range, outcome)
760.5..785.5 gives 173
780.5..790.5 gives 163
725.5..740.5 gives 188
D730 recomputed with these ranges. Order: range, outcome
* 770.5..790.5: 163.2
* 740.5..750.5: 179.7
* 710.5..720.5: 246.4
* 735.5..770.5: 178.1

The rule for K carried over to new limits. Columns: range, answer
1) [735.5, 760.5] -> 180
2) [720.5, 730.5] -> 206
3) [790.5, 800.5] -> 172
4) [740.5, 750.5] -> 180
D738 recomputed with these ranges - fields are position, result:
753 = 178.1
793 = 170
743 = 179.7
